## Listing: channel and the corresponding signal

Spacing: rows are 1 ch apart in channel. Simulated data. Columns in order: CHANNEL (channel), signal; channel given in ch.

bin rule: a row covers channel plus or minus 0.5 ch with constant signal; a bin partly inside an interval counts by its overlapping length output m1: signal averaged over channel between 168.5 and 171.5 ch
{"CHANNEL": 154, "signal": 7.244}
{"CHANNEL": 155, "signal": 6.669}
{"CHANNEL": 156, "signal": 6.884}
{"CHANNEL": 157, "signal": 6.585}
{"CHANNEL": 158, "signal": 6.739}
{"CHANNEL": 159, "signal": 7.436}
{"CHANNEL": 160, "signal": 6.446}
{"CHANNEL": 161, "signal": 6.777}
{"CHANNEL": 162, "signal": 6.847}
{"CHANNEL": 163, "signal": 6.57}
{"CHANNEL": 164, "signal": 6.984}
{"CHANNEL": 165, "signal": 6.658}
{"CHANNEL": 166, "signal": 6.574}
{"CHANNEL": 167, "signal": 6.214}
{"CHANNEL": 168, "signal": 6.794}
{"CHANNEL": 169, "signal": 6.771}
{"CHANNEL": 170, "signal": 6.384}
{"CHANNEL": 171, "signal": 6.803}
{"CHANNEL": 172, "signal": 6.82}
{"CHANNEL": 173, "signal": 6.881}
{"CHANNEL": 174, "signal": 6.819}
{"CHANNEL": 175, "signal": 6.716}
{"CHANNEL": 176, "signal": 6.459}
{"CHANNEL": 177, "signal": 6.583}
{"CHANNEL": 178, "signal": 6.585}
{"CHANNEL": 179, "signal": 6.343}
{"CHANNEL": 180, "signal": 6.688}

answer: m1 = 6.65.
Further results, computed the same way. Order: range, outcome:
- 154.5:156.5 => 6.78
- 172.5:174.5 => 6.85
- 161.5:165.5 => 6.76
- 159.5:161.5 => 6.61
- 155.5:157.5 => 6.73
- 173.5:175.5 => 6.77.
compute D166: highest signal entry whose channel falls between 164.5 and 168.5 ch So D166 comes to 6.794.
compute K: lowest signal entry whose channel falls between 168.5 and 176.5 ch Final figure 6.384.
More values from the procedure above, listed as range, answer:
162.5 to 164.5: 6.57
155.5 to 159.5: 6.585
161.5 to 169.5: 6.214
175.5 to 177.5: 6.459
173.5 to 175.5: 6.716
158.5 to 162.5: 6.446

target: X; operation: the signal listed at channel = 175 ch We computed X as 6.716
